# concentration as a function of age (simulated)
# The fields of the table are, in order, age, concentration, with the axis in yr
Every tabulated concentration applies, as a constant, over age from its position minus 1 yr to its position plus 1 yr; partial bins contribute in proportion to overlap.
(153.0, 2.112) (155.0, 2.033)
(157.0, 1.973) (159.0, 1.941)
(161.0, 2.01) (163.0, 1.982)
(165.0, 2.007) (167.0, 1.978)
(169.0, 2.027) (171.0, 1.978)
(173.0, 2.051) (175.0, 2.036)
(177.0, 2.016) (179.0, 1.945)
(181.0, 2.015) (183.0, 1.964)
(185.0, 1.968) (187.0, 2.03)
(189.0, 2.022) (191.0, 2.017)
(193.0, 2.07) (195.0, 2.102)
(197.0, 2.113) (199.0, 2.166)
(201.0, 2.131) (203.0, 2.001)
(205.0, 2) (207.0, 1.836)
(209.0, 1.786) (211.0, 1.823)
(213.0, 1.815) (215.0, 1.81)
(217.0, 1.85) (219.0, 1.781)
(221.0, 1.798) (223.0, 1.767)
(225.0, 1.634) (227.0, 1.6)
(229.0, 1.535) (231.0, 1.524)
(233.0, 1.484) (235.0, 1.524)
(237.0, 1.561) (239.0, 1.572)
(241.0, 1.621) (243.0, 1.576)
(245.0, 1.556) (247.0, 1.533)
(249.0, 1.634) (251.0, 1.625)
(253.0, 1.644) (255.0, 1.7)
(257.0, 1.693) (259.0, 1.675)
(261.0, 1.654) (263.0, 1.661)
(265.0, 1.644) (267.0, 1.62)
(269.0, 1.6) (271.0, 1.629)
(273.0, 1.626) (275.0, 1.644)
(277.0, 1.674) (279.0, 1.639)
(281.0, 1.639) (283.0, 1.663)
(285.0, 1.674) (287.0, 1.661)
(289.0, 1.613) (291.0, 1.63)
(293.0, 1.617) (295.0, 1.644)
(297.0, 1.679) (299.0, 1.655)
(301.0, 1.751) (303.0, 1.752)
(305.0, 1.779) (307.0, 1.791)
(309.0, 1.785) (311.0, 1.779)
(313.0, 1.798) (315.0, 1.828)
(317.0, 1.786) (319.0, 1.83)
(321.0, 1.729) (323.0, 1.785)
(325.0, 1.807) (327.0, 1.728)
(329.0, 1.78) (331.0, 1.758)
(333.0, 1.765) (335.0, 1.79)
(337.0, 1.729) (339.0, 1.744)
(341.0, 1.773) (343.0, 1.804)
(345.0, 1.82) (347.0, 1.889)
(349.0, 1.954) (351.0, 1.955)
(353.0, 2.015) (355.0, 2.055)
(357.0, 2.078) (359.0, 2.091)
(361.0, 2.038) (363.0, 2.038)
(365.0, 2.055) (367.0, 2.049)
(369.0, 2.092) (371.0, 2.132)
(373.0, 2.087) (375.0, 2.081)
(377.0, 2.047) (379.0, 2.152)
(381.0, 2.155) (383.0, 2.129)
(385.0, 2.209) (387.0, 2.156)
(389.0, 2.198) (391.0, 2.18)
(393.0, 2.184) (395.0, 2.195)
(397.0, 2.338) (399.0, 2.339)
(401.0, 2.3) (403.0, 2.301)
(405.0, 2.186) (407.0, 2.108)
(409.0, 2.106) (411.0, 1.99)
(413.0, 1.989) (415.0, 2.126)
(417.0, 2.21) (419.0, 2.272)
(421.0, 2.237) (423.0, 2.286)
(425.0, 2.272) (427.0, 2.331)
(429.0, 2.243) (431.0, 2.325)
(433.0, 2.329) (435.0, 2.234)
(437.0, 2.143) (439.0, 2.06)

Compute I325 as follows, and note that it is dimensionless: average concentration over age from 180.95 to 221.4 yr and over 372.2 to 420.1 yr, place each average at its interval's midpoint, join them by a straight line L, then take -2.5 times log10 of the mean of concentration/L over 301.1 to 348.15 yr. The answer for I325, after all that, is 0.17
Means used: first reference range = 1.96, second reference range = 2.17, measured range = 1.78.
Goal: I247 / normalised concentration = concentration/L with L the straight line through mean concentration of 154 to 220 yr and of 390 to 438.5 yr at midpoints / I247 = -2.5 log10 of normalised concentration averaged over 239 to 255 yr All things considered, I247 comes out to 0.26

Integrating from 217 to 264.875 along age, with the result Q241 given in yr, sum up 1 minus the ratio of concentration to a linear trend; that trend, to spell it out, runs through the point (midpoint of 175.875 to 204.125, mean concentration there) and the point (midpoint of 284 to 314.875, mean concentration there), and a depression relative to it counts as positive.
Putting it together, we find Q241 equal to 6.5 yr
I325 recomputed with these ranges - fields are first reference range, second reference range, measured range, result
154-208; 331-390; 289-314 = 0.168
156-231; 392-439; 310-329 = 0.172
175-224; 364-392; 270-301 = 0.228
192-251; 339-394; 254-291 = 0.132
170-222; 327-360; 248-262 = 0.162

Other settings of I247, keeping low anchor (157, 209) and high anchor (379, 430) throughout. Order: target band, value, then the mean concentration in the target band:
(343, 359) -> 0.101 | 1.96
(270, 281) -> 0.262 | 1.64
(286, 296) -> 0.275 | 1.63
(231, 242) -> 0.307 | 1.55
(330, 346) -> 0.206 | 1.77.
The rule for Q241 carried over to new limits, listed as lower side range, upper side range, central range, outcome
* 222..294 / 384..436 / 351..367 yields -0.2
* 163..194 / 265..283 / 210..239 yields 2.5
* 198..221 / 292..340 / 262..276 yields 1.4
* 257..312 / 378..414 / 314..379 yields 1.4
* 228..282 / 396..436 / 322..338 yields 1.1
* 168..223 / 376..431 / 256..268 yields 2.2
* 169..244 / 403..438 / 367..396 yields 0.0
